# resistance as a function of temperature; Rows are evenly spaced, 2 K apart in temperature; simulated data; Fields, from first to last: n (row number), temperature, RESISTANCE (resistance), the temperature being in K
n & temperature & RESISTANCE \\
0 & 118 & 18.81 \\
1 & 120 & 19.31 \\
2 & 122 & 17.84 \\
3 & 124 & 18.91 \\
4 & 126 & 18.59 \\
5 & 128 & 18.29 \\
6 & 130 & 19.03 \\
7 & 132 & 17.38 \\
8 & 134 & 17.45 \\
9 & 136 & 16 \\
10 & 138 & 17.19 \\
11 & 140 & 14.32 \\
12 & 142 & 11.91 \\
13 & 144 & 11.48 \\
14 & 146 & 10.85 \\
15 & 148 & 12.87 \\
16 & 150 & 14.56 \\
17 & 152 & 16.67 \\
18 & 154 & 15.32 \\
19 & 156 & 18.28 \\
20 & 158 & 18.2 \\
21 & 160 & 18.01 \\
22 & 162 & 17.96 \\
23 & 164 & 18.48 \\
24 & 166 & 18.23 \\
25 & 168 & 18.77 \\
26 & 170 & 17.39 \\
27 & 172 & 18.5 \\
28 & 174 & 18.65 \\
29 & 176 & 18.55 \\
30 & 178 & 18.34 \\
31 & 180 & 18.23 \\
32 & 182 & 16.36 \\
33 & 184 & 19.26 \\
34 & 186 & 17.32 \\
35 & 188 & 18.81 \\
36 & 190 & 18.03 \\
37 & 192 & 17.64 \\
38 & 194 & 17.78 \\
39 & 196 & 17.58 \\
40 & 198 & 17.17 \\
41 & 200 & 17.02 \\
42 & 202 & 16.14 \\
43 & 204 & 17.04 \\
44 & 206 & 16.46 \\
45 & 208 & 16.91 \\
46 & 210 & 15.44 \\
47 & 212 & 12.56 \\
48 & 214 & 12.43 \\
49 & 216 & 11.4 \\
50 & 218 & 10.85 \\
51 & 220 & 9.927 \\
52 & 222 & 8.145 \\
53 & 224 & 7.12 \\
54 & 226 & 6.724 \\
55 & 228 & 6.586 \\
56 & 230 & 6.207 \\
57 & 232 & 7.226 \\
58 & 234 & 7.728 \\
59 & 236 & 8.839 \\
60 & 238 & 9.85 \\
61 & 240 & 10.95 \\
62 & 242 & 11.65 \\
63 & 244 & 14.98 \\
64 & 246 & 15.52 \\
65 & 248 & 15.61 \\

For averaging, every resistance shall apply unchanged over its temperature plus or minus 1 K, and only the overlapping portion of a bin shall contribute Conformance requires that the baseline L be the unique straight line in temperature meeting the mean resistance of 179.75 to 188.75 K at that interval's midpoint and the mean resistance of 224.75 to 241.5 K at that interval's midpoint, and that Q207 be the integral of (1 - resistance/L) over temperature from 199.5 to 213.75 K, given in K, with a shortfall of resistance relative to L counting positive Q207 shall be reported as -2.4 K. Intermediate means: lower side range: 18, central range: 15.7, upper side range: 8.11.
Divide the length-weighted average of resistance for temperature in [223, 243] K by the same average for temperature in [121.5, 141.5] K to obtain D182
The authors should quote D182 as 0.48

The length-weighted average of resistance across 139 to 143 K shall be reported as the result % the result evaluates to 13.1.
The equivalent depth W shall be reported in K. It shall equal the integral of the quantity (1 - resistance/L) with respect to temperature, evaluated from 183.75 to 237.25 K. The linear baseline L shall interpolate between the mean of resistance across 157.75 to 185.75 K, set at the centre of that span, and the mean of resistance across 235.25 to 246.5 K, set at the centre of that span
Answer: 6.5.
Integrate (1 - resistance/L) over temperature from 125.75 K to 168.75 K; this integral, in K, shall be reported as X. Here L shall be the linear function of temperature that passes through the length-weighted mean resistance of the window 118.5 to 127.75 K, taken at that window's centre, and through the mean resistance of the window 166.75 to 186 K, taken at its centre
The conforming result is 5.0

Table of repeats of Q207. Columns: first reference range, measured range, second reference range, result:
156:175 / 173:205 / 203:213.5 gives -1.90 K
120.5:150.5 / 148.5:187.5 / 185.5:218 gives -4.25 K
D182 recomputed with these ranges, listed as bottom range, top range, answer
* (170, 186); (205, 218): 0.77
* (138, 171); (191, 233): 0.81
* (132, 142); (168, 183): 1.13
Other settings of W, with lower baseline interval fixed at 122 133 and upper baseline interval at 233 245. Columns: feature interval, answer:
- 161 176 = -2.7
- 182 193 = -2.9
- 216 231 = 4.6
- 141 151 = 2.8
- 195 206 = -3.0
